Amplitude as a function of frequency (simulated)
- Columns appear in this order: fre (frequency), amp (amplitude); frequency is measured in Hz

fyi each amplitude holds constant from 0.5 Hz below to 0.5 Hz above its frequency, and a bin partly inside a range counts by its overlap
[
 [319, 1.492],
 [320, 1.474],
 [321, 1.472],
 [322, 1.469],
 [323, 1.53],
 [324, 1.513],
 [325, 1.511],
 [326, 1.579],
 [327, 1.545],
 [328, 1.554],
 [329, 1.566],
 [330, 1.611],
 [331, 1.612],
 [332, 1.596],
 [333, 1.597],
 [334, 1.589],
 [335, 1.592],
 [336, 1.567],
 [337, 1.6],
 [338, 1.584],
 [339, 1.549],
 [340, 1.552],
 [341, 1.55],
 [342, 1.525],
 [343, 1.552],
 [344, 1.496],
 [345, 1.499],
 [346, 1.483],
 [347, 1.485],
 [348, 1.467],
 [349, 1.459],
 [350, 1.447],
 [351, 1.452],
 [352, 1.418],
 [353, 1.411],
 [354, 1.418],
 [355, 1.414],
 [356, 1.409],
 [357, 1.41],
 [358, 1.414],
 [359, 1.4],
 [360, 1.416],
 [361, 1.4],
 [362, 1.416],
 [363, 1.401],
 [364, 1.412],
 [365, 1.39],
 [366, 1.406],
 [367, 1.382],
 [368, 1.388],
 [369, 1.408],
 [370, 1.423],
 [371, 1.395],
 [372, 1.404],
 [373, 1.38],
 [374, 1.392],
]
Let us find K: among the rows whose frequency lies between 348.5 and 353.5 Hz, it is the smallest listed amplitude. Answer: 1.411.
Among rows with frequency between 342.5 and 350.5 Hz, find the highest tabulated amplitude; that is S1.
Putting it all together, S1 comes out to 1.552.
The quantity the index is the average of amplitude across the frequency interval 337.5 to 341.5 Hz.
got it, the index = 1.56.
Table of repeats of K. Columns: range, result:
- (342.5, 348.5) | 1.467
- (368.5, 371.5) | 1.395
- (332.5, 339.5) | 1.549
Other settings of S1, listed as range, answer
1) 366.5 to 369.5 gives 1.408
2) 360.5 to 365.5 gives 1.416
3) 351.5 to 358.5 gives 1.418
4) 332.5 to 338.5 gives 1.6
